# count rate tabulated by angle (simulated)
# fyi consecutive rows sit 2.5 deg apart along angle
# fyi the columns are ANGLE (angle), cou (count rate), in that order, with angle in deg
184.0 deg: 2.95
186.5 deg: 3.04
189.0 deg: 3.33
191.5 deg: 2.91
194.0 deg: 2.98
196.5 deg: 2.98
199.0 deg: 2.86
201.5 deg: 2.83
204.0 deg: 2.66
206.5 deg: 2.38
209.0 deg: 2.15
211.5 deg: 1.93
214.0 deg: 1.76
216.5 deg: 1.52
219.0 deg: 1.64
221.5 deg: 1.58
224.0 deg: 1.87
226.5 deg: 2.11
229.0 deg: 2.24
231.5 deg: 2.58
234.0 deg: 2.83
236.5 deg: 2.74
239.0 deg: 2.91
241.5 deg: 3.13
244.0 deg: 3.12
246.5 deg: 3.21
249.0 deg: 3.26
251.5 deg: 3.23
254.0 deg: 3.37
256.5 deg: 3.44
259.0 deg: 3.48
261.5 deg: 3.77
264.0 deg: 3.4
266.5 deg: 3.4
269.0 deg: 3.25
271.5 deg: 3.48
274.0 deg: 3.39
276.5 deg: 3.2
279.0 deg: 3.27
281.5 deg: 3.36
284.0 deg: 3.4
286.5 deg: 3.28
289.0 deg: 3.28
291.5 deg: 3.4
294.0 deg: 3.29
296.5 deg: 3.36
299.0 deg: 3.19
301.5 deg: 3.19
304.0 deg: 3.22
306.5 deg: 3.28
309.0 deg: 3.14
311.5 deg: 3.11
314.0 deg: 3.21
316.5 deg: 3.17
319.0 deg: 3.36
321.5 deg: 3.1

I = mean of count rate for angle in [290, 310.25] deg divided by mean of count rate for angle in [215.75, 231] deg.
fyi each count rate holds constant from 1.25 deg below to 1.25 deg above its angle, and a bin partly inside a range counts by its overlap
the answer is 1.74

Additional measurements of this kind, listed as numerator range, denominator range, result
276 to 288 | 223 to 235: 1.42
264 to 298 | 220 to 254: 1.24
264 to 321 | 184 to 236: 1.35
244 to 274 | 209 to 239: 1.60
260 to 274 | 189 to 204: 1.18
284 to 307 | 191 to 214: 1.28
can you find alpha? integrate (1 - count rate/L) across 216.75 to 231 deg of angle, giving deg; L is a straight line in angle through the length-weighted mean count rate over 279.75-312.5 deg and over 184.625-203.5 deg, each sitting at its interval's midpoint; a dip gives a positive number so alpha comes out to 5.4 deg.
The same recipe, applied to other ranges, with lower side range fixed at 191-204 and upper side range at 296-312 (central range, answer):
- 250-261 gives -1.2 deg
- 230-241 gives 0.8 deg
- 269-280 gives -0.7 deg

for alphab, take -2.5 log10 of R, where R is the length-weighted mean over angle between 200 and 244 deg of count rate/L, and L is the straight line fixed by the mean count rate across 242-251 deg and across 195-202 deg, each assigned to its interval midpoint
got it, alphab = 0.300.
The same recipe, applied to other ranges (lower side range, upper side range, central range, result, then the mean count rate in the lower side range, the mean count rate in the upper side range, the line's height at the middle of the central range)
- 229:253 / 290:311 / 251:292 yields -0.090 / 2.97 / 3.25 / 3.11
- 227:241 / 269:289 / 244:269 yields -0.131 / 2.66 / 3.33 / 2.99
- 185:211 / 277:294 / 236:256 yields -0.023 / 2.79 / 3.32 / 3.08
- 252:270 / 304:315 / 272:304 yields -0.001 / 3.44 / 3.19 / 3.3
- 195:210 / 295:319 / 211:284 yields 0.020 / 2.66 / 3.22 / 2.9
